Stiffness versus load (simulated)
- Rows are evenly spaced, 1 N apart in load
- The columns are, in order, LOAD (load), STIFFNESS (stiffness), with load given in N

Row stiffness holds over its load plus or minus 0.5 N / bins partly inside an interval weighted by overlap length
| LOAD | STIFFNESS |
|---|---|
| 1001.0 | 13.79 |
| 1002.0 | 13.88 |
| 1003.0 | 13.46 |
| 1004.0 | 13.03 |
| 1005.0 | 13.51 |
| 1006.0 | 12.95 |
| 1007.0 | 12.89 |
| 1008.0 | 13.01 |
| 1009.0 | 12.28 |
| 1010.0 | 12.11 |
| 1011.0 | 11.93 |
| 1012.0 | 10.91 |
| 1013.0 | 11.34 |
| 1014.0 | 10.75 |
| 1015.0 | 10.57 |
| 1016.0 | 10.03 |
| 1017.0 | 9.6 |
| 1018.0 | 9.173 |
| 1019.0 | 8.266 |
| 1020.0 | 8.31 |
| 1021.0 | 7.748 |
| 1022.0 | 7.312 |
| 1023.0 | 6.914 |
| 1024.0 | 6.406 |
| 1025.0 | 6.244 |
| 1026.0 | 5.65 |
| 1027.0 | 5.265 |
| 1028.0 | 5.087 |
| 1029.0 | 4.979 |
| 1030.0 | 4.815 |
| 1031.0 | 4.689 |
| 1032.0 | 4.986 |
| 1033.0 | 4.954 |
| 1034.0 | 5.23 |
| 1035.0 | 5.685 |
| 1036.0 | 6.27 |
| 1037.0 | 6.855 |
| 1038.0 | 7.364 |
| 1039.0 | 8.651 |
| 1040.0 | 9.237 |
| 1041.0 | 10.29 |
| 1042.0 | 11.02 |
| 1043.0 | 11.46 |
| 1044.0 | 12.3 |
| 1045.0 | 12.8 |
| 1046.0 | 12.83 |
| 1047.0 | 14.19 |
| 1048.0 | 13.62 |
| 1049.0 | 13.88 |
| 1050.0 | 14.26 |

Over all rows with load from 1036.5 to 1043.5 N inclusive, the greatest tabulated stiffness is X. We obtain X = 11.46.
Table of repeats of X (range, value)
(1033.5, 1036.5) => 6.27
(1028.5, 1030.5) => 4.979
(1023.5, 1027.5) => 6.406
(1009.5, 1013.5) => 12.11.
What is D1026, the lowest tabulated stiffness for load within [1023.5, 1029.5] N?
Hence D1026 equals 4.979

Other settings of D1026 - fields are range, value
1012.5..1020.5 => 8.266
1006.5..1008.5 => 12.89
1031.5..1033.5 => 4.954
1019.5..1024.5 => 6.406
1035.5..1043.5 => 6.27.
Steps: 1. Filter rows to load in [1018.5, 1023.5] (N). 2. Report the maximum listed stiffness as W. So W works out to 8.31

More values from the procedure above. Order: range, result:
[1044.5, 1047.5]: 14.19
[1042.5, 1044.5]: 12.3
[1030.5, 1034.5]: 5.23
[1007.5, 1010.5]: 13.01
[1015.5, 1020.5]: 10.03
